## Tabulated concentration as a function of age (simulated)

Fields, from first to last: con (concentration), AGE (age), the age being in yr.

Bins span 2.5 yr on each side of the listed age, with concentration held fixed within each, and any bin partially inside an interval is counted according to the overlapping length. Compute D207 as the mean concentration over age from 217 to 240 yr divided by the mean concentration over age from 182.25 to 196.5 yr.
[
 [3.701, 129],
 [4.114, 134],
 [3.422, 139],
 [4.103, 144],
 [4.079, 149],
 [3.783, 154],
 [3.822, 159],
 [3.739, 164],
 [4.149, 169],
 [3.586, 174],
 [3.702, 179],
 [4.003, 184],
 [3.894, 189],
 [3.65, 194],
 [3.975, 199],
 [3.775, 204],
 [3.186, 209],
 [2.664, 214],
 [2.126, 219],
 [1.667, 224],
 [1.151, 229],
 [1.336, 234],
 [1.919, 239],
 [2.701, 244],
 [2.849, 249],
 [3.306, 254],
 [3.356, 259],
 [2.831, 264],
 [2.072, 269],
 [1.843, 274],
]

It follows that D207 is 0.4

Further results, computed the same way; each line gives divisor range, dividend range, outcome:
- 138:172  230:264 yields 0.65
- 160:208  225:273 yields 0.62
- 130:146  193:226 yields 0.78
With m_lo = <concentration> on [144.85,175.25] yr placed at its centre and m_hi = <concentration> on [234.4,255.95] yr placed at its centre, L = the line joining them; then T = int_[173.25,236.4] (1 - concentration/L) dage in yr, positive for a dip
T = 5.5 yr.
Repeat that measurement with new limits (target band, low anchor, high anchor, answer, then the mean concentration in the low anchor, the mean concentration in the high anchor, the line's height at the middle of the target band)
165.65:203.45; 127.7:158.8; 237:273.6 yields -4.6 yr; 3.87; 2.68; 3.43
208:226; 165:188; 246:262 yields 5.8 yr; 3.85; 3.15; 3.48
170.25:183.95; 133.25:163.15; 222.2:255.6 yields -1.9 yr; 3.87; 2.11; 3.31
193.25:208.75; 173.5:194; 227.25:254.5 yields -2.0 yr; 3.8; 2.16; 3.3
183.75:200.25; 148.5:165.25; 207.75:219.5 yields -3.8 yr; 3.84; 2.69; 3.13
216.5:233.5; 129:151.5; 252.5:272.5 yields 8.3 yr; 3.9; 2.82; 3.15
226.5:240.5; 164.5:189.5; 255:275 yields 7.4 yr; 3.85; 2.64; 3.07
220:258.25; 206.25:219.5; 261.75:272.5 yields 5.5 yr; 2.76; 2.39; 2.58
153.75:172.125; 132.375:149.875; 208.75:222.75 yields -2.0 yr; 3.91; 2.49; 3.49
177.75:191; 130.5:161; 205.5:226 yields -3.3 yr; 3.88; 2.5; 3.12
